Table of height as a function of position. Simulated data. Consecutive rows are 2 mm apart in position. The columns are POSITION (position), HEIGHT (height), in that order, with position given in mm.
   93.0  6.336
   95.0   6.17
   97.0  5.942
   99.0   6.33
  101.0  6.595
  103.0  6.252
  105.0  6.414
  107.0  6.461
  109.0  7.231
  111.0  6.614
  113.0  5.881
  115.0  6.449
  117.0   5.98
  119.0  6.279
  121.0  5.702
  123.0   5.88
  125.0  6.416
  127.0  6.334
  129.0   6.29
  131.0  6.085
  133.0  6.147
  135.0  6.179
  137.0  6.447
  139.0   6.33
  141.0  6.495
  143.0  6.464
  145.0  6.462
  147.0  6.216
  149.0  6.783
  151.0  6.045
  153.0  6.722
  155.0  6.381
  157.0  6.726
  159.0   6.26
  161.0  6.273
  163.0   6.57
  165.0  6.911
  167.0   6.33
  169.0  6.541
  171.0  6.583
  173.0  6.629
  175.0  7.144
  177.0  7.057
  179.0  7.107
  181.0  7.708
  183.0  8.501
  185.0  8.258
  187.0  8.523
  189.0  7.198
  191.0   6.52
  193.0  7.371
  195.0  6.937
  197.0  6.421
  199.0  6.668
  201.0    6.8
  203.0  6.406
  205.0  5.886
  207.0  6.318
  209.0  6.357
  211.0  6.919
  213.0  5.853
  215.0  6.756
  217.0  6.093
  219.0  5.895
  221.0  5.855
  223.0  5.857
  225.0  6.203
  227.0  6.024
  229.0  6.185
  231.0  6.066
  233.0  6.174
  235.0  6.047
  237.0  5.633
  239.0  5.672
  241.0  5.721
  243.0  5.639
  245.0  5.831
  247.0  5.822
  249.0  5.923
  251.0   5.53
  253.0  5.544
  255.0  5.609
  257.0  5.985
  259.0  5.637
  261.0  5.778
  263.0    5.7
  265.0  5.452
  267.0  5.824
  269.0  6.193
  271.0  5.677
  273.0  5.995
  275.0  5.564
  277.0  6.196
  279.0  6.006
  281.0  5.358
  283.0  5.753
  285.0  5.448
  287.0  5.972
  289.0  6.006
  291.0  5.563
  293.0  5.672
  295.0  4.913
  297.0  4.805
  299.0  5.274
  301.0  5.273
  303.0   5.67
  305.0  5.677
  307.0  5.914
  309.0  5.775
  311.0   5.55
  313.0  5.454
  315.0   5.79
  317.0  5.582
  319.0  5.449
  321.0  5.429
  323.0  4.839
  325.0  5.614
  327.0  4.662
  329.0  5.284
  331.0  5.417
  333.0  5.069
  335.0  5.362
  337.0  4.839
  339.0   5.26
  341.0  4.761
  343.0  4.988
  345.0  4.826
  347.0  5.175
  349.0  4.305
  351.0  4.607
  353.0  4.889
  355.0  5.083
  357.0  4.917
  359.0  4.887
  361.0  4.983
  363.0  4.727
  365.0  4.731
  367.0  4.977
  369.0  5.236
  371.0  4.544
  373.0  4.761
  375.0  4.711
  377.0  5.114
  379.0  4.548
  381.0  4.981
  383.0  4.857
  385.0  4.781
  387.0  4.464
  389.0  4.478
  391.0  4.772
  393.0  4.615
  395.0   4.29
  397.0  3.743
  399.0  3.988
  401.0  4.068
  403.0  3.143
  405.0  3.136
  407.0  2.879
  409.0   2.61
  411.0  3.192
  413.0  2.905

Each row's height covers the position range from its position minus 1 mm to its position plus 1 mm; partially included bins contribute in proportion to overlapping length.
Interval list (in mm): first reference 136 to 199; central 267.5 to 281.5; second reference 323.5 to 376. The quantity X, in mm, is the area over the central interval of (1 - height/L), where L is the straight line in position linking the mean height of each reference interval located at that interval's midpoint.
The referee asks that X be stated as -0.36 mm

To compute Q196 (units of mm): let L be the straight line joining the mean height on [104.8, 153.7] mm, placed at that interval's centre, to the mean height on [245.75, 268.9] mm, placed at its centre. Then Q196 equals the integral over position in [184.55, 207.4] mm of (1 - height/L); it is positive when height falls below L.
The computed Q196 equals -3.45 mm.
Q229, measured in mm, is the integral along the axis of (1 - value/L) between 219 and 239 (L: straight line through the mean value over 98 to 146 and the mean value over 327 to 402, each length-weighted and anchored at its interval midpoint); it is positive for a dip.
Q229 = -1.2 mm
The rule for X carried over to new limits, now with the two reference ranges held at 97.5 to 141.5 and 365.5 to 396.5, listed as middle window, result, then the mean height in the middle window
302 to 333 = -2.13 mm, 5.46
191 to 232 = -4.26 mm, 6.35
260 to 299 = -2.40 mm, 5.67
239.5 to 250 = -0.44 mm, 5.78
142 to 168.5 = -1.69 mm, 6.47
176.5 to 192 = -4.50 mm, 7.63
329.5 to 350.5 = -0.10 mm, 5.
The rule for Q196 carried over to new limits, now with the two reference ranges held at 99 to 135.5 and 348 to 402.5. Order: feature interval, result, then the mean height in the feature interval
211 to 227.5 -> -1.4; 6.12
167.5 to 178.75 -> -1.6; 6.79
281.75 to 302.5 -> -1.2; 5.47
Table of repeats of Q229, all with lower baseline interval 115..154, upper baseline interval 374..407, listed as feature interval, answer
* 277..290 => -1.7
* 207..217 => -1.3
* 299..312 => -1.7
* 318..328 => -0.8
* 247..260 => -0.8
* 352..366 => -1.0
